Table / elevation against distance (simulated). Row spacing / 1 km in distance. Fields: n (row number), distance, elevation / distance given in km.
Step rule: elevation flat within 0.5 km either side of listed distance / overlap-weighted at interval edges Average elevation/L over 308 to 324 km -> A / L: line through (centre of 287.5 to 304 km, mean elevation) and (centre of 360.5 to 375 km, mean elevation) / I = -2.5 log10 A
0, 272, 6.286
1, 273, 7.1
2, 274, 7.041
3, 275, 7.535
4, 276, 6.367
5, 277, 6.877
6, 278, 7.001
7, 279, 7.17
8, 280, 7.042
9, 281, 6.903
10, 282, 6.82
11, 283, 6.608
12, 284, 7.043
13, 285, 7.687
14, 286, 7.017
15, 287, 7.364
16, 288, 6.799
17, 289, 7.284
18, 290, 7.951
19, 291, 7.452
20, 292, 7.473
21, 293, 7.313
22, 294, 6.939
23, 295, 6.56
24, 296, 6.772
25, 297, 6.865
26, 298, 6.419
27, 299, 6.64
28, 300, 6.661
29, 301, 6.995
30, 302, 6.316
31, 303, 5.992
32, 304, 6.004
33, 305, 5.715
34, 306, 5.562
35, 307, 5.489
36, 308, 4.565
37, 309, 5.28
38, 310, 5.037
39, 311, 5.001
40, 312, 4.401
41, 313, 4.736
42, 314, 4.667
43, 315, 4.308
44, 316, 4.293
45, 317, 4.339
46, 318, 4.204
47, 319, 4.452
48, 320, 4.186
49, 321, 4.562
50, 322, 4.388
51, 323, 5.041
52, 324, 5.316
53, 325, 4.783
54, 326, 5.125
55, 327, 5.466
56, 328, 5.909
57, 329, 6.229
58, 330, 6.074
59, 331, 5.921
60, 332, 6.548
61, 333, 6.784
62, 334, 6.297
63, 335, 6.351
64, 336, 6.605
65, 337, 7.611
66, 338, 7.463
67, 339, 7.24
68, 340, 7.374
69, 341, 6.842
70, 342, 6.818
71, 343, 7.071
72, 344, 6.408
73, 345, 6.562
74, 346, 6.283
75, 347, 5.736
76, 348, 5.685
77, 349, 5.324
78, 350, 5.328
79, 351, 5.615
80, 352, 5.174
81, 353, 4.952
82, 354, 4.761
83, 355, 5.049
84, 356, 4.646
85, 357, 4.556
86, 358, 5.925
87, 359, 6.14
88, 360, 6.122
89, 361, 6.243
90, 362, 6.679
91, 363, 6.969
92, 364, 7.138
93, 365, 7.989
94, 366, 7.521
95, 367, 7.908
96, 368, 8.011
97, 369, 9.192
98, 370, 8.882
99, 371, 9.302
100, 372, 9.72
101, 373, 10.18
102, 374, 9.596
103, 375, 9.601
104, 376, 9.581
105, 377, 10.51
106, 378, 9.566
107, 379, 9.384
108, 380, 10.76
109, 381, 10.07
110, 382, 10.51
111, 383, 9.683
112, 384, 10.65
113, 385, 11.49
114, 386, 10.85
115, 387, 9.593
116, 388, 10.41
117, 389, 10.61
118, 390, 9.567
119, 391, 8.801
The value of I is 0.49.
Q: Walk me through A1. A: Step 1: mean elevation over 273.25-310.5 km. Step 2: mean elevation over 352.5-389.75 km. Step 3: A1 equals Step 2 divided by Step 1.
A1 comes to 1.26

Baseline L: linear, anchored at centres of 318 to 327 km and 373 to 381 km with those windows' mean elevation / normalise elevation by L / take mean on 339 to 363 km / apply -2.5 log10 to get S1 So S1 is 0.23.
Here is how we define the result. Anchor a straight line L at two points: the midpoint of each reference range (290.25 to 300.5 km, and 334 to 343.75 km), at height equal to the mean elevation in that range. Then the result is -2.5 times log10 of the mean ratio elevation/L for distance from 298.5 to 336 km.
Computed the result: 0.273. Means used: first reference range 6.93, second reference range 6.99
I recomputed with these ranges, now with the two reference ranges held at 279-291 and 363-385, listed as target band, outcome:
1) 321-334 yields 0.410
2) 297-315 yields 0.335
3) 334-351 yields 0.295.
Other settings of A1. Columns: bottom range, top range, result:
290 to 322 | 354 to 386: 1.47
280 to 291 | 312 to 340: 0.77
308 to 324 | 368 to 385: 2.13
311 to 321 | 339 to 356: 1.34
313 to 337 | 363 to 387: 1.77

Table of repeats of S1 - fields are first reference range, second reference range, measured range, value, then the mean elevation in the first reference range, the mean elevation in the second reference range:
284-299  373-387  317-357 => 0.444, 7.12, 10.2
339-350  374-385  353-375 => 0.178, 6.4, 10.1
